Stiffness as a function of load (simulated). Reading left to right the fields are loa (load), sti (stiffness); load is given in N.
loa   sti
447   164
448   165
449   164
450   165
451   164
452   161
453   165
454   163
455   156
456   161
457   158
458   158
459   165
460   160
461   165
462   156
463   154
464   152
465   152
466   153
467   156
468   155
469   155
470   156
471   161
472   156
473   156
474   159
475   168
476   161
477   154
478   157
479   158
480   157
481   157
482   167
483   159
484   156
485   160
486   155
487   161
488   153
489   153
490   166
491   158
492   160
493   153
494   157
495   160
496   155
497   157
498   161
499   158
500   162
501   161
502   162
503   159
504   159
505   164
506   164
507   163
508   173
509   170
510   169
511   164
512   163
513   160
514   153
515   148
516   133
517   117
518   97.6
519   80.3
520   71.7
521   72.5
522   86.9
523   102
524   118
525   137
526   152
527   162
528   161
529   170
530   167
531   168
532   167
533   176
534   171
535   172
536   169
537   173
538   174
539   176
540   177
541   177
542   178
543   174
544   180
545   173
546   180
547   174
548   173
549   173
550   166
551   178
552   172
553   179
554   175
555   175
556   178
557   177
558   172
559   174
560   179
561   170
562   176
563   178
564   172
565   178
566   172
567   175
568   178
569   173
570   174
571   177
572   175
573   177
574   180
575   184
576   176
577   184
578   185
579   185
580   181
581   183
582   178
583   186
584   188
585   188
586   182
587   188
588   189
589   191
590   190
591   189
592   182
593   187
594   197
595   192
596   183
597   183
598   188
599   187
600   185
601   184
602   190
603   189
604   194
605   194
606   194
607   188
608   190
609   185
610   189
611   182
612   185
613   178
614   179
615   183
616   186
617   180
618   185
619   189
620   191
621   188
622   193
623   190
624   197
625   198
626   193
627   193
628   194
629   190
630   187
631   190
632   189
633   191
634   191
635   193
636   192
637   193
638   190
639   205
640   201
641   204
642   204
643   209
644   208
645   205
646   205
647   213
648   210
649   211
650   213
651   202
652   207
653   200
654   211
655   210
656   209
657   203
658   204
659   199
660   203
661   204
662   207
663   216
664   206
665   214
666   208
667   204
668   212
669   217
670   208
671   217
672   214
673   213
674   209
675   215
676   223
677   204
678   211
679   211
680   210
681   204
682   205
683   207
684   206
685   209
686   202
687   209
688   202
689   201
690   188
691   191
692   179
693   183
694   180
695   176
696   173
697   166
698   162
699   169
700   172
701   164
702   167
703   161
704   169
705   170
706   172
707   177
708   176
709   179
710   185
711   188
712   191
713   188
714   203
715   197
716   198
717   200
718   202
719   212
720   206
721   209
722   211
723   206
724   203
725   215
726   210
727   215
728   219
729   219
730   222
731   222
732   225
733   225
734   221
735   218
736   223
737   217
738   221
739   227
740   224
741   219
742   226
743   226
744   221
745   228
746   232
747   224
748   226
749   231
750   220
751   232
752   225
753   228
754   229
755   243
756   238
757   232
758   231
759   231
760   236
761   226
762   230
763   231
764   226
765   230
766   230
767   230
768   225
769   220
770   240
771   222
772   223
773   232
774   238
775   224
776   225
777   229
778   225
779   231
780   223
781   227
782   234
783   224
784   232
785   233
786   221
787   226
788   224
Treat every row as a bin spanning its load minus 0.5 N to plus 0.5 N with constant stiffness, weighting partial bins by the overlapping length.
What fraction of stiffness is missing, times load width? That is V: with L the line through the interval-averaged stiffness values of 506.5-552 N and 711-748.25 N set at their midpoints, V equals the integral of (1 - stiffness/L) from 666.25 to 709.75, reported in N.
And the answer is 1.9 N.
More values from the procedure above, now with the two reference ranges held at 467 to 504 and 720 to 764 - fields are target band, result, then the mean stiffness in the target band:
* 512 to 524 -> 3.8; 114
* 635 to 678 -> -1.1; 207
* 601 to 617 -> 0.2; 187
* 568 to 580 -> 0.1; 179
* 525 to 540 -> 0.2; 168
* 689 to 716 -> 4.4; 179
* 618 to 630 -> 0.1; 192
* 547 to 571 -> 0.3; 175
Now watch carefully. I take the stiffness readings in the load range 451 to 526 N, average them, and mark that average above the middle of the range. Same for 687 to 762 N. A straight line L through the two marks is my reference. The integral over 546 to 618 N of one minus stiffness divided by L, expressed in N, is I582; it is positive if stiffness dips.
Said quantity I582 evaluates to -3.7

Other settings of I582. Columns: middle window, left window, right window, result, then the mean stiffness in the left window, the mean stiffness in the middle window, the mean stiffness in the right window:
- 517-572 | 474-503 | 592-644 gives 3.7 N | 159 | 161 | 191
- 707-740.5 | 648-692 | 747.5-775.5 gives 1.9 N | 207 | 208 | 230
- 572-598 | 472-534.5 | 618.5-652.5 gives -0.7 N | 151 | 185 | 198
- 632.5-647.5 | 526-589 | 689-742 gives -1.1 N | 176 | 200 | 197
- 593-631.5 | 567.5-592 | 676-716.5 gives -0.9 N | 183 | 188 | 188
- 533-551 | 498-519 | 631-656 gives -1.0 N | 153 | 174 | 202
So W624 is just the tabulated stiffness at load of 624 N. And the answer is 197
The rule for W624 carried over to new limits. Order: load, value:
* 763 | 231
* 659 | 199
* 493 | 153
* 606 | 194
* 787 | 226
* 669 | 217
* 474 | 159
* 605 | 194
